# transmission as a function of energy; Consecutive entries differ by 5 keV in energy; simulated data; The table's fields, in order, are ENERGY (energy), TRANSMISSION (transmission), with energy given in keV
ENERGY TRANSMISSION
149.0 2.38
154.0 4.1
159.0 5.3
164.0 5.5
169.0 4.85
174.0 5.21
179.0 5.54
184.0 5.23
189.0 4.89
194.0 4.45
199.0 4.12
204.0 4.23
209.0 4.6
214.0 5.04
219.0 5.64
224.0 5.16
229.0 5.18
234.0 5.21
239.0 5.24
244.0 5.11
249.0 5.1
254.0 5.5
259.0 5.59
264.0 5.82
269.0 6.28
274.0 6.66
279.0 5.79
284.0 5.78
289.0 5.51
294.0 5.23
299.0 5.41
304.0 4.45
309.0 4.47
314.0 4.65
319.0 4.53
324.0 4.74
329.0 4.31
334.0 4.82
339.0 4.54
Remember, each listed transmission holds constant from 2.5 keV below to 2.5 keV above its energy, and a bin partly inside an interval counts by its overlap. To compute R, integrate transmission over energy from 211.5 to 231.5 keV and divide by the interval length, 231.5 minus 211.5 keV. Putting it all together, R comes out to 5.25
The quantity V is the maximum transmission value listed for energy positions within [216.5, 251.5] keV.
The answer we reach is 5.64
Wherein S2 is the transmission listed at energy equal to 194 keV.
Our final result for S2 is 4.45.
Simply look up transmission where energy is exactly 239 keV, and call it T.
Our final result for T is 5.24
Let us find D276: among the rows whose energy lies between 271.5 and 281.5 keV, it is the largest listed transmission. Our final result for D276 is 6.66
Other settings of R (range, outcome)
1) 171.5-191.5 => 5.22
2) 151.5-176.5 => 4.99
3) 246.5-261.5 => 5.4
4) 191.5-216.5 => 4.49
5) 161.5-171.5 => 5.17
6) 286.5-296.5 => 5.37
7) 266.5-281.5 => 6.24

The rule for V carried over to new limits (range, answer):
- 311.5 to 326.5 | 4.74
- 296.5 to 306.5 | 5.41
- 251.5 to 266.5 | 5.82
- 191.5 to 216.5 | 5.04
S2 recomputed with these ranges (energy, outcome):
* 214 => 5.04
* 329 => 4.31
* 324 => 4.74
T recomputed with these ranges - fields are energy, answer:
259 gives 5.59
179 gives 5.54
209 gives 4.6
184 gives 5.23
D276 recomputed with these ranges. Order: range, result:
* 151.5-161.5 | 5.3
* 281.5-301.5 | 5.78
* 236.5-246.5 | 5.24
